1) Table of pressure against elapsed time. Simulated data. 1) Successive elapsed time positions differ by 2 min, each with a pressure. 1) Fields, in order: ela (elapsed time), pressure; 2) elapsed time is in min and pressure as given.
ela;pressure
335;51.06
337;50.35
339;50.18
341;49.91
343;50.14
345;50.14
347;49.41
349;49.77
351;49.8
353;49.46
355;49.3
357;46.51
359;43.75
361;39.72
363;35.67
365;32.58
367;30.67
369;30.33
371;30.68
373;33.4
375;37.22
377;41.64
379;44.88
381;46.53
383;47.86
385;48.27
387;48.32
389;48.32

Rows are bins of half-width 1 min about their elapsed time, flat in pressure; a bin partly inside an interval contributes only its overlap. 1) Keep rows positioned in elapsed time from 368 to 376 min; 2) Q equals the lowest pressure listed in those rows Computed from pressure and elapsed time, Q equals 30.33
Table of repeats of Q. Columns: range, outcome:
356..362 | 39.72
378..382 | 44.88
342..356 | 49.3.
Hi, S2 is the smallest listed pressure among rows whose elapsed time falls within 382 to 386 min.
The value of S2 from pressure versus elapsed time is 47.86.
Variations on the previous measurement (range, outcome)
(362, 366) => 32.58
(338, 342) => 49.91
